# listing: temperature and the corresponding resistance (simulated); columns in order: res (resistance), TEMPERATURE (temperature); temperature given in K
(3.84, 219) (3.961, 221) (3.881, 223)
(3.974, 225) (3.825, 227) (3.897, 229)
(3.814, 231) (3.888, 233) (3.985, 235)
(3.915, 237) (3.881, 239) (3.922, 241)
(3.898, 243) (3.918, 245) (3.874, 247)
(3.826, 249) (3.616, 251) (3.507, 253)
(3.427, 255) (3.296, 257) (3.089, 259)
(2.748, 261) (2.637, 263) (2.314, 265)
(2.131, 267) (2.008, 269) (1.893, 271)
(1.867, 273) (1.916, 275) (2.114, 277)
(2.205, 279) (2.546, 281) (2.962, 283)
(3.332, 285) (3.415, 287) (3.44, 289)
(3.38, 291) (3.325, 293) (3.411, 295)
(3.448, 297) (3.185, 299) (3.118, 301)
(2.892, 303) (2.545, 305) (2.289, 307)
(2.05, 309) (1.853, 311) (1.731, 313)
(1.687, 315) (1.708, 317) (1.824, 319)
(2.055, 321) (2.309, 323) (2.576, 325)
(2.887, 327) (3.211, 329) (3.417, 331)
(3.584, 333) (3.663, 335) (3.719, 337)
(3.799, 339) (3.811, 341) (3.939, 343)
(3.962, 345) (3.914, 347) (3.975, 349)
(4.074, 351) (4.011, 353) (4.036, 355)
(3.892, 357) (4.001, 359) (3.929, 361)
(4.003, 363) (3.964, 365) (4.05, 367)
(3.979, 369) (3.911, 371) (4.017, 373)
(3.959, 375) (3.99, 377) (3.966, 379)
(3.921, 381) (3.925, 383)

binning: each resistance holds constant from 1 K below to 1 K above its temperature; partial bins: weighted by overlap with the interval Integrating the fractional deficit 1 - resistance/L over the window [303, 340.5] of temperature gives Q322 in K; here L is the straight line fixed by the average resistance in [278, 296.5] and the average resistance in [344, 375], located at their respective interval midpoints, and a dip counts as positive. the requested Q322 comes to 9.77 K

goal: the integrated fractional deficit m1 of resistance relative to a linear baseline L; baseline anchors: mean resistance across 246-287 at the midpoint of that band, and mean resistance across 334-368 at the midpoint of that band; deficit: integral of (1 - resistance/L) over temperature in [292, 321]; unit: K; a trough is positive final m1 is 7.1 K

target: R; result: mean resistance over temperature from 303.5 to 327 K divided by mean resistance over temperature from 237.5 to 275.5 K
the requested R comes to 0.7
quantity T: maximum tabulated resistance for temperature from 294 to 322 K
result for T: 3.448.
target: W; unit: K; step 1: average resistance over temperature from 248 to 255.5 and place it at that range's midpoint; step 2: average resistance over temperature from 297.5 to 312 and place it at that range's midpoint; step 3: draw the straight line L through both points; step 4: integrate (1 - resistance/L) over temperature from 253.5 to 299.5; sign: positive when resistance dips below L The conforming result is 4.5 K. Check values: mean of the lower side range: 3.61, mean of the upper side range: 2.59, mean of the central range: 2.79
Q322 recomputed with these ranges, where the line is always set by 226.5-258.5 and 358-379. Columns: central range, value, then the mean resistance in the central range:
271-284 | 5.40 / 2.24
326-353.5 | 1.58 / 3.71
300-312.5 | 4.66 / 2.43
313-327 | 6.58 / 2.07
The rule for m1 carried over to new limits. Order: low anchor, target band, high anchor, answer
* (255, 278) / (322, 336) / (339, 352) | 2.1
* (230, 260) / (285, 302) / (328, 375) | 2.0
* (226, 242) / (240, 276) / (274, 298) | 5.2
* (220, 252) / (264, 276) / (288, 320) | 4.5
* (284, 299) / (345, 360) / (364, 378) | -0.6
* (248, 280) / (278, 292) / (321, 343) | -0.9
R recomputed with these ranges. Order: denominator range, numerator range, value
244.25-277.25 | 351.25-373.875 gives 1.40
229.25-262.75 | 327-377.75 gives 1.06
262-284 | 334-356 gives 1.74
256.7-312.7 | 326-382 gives 1.44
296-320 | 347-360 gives 1.69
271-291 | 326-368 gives 1.44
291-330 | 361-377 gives 1.56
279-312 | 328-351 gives 1.28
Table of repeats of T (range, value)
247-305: 3.874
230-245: 3.985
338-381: 4.074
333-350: 3.975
